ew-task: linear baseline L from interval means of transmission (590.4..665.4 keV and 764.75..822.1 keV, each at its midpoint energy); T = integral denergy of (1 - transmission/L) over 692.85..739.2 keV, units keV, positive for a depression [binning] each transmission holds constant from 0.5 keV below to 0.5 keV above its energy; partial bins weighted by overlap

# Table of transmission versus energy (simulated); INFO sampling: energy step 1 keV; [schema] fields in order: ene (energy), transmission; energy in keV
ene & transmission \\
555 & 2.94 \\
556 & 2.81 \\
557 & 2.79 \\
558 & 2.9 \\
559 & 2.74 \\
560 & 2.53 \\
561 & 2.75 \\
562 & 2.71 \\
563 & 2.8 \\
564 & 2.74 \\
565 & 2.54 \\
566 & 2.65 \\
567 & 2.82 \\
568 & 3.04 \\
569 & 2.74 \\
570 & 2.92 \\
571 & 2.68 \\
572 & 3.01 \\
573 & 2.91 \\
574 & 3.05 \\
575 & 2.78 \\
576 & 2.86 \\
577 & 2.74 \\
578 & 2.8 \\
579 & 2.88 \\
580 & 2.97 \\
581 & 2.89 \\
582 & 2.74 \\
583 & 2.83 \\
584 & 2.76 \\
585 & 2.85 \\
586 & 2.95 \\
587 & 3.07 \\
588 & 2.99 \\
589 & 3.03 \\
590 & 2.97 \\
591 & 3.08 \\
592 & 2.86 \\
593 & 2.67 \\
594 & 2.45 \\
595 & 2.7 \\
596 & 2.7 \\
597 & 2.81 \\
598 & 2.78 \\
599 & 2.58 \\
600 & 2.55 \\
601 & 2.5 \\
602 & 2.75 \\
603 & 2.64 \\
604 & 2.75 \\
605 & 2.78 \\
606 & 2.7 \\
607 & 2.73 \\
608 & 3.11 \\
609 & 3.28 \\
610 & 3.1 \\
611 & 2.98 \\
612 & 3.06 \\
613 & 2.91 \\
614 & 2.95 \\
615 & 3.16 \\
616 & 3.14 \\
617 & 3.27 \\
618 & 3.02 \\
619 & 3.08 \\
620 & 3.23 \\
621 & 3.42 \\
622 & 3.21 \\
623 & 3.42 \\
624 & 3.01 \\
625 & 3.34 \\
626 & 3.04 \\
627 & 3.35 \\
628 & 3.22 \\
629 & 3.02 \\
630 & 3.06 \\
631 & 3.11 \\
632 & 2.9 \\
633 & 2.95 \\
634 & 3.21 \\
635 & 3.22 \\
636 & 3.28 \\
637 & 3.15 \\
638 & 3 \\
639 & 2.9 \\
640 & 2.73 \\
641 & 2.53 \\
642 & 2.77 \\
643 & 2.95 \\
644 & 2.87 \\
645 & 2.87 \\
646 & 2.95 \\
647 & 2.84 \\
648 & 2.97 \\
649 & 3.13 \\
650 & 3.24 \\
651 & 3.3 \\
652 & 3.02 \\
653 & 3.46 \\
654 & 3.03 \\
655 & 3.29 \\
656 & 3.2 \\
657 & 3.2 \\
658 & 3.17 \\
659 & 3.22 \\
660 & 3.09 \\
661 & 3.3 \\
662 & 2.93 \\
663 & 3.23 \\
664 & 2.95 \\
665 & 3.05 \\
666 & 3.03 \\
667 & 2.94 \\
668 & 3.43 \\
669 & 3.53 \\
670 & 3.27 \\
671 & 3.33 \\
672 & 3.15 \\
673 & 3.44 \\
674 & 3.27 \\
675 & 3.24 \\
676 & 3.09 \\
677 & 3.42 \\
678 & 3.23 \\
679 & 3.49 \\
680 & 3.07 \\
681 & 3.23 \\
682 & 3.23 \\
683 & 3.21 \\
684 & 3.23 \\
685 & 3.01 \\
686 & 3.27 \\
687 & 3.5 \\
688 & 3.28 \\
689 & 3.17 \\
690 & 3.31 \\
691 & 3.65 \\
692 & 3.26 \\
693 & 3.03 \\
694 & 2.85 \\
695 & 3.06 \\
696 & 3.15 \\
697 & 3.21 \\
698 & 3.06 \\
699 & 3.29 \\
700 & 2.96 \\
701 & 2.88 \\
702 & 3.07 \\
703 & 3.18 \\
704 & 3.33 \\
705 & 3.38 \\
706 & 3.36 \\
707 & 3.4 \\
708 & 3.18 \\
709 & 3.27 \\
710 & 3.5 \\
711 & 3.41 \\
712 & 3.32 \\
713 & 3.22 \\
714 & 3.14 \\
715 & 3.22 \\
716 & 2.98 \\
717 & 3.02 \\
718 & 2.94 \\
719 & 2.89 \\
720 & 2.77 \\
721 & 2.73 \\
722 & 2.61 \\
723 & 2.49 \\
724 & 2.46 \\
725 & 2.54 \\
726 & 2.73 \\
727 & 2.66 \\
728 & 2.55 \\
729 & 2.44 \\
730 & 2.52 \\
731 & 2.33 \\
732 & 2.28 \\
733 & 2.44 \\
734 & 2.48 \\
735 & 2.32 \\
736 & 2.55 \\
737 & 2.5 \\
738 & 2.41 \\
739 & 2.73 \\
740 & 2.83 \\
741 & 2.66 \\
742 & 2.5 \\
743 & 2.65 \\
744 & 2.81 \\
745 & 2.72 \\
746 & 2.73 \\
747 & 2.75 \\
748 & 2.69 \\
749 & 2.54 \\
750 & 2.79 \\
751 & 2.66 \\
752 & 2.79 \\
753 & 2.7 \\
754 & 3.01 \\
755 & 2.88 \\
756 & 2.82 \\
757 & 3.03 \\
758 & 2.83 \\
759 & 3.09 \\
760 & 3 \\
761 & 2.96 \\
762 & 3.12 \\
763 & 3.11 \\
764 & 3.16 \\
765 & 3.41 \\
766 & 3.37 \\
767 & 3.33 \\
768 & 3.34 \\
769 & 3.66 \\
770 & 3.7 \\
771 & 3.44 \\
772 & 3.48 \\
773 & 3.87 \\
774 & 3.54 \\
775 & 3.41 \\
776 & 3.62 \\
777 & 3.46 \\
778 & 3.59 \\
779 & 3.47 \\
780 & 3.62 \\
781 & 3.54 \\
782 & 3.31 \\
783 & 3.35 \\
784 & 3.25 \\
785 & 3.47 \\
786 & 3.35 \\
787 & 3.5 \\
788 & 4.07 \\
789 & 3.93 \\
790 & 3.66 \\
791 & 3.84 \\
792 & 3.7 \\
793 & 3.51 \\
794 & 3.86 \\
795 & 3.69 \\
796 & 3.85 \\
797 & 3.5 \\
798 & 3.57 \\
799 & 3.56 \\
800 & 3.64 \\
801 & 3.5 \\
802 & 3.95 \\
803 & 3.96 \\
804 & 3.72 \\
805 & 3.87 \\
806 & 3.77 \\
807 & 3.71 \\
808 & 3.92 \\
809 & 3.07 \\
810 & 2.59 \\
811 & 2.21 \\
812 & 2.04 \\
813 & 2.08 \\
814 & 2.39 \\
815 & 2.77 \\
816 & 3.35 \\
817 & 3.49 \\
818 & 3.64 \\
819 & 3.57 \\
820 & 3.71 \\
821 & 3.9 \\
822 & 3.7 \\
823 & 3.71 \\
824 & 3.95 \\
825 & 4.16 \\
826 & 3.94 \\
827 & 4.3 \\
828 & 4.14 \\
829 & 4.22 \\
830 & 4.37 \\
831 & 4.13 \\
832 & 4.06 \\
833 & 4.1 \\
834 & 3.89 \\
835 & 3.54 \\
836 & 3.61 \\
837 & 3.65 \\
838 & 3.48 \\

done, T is 5.1 keV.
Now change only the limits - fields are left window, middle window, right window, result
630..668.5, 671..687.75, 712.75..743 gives -2.0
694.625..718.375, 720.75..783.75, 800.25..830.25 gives 7.4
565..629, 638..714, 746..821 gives -1.8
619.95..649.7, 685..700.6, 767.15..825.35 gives 0.1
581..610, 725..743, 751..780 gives 3.6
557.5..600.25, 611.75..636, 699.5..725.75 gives -2.1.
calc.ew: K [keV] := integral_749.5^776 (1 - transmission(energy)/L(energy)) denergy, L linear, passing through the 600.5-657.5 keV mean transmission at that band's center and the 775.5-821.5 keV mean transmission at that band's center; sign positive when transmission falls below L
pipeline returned 1.5 keV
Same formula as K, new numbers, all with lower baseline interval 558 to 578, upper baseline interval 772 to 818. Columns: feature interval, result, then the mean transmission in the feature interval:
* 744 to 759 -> 2.40 keV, 2.79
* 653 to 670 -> -0.61 keV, 3.17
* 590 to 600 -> 0.46 keV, 2.74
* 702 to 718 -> -0.21 keV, 3.24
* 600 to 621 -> -0.30 keV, 2.96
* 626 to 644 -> -0.19 keV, 3.02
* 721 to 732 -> 2.44 keV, 2.53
